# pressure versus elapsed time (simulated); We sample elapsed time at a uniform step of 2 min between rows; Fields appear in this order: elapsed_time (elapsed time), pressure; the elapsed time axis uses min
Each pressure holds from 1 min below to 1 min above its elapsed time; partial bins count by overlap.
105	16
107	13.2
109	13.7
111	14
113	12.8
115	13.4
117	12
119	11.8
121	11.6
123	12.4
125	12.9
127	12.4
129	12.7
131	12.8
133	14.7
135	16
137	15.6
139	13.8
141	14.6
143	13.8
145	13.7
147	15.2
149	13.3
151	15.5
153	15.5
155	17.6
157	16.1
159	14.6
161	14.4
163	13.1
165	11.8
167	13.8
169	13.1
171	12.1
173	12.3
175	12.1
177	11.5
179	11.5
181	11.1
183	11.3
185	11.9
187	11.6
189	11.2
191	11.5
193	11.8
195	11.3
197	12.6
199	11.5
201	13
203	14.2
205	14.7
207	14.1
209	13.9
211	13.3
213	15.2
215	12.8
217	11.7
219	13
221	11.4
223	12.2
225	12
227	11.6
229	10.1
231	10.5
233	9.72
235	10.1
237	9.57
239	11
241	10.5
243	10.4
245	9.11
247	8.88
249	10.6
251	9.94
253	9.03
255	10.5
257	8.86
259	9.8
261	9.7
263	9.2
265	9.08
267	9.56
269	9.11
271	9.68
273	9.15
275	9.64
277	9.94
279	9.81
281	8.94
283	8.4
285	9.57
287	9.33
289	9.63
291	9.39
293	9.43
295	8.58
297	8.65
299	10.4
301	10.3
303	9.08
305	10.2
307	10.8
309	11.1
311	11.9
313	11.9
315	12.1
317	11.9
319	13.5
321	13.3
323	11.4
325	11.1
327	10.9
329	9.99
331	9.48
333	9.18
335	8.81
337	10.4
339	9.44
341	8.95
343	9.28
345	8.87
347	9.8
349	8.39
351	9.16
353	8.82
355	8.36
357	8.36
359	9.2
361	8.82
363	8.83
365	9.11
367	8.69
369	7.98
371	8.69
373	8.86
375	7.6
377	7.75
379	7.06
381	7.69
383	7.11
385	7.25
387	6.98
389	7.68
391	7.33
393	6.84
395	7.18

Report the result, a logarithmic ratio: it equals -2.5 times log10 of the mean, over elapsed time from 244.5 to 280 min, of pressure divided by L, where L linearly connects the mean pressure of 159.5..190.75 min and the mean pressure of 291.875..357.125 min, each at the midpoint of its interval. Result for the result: 0.15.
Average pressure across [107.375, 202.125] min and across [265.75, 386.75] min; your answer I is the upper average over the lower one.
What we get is 0.72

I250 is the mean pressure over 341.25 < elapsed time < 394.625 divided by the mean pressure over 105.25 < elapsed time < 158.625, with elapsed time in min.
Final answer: 0.59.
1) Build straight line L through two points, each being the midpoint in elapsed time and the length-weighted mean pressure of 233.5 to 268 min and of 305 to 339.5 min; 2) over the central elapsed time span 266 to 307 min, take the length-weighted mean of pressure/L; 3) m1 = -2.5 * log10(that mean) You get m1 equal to 0.10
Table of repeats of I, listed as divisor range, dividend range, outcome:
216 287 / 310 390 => 0.93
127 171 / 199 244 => 0.84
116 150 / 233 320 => 0.74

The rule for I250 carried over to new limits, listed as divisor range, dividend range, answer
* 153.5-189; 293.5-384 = 0.74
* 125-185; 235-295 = 0.70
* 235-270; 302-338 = 1.13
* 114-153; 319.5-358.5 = 0.71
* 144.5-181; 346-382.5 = 0.62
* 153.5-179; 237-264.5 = 0.72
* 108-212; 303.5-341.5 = 0.82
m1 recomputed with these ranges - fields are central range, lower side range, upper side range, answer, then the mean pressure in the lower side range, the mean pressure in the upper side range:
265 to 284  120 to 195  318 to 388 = 0.15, 13.2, 9.12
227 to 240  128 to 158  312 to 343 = 0.24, 14.7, 10.8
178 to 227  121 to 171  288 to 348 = 0.03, 14.1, 10.3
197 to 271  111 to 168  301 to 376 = 0.08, 13.9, 9.85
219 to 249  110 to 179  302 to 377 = 0.12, 13.6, 9.82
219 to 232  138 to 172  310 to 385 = 0.10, 14.2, 9.5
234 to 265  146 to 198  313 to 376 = 0.18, 13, 9.69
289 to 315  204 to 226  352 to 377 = 0.03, 13.1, 8.58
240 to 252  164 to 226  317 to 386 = 0.15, 12.4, 9.22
